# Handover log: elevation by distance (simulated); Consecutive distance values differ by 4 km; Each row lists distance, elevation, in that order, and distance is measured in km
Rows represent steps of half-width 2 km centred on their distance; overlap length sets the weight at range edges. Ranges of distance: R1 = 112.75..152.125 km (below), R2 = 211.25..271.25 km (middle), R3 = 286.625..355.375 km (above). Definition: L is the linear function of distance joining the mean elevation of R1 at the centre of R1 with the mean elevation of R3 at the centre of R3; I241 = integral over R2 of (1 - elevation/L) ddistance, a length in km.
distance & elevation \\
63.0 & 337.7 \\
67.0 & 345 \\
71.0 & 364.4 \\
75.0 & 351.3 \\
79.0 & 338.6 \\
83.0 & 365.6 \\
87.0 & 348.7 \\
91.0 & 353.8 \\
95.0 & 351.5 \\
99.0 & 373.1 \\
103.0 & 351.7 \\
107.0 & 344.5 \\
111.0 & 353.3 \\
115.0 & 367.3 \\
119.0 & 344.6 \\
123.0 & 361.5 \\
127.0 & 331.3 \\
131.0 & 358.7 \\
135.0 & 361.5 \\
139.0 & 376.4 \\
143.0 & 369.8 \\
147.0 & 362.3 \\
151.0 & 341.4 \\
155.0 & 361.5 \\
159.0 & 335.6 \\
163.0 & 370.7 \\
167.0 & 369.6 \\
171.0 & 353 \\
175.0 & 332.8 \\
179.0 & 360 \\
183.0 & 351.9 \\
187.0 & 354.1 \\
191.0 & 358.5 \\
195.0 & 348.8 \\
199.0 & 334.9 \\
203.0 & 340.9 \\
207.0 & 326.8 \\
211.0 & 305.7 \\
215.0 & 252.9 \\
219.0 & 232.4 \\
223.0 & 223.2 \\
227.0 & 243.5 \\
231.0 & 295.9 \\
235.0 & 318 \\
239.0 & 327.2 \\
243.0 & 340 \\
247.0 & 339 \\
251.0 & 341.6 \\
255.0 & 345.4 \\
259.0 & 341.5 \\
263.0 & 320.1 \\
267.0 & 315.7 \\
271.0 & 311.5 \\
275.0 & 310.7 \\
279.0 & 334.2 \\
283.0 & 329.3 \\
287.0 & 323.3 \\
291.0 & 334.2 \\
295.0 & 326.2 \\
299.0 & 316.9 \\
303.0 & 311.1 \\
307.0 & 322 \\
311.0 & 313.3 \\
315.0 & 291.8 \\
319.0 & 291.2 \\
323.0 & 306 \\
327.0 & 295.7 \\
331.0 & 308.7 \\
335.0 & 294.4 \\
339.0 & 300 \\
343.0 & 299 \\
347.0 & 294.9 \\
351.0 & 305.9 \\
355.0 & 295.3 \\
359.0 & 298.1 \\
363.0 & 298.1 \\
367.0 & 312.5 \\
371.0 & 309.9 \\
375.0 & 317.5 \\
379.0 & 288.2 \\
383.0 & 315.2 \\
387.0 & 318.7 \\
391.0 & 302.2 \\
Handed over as 4.6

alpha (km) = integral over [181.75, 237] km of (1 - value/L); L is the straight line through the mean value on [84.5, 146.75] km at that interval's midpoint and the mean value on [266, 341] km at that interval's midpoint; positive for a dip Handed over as 4.8 km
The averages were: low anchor 357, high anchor 312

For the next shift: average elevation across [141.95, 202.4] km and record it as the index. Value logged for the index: 353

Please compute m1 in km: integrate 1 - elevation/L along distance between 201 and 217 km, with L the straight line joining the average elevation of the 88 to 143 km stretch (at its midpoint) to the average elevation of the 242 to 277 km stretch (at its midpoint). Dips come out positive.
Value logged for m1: 1.5 km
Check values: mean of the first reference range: 356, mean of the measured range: 307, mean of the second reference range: 329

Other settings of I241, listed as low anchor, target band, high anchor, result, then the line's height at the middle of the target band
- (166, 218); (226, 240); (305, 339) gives 1.17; 325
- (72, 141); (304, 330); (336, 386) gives 0.68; 312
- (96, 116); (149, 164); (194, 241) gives -1.02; 329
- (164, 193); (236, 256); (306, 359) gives -0.37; 331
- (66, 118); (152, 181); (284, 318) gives -1.12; 341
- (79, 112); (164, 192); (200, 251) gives -3.17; 319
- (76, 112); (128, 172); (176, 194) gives -0.69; 354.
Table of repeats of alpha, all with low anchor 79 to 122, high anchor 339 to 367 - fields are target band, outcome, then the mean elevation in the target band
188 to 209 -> -0.6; 343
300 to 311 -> -0.2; 316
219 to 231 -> 3.1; 244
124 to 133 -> 0.0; 347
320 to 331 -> 0.2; 301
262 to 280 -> 0.0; 317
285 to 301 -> -0.6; 325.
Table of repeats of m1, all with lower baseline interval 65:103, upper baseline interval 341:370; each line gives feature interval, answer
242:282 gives -1.3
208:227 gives 4.2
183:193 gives -0.6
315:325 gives 0.3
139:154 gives -0.8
